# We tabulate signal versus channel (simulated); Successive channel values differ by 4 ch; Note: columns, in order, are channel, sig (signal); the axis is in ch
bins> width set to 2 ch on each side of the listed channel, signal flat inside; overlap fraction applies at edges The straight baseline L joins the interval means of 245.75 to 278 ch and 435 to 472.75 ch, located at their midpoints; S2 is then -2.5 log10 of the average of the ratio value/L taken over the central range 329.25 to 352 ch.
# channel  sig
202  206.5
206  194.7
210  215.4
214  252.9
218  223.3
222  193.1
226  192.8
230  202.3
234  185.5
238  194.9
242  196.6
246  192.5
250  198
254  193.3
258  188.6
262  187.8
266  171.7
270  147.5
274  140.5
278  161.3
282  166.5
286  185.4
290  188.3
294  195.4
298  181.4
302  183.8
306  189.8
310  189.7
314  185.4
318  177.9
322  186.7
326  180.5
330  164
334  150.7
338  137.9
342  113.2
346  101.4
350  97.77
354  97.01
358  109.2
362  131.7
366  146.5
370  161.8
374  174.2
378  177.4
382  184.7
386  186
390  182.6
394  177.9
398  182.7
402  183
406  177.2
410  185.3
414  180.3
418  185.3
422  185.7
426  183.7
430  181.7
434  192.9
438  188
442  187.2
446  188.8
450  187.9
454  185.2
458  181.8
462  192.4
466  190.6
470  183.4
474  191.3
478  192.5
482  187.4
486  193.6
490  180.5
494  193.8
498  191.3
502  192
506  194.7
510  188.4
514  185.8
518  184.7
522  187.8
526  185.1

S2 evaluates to 0.394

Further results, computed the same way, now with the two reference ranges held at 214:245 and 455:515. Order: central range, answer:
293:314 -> 0.06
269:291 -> 0.21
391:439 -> 0.05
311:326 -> 0.08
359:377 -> 0.27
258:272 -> 0.16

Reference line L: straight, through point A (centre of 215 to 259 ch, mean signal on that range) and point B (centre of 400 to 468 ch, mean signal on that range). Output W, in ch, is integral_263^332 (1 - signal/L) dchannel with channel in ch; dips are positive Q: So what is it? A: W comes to 6.30 ch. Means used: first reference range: 198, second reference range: 186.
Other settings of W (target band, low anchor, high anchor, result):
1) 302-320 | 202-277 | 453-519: 0.58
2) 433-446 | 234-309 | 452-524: -0.13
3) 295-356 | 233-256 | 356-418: 8.20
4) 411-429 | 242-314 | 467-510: 0.31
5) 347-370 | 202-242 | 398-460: 8.64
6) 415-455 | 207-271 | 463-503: 0.95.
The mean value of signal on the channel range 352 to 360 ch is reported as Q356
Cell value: 103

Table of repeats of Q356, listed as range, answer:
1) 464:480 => 189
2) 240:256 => 195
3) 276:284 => 164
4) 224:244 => 194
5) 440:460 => 186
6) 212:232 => 213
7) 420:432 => 184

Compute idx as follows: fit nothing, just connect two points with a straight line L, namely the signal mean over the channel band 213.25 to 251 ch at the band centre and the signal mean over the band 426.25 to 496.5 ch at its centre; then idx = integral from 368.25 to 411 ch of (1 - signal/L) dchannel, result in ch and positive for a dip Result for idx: 2.9 ch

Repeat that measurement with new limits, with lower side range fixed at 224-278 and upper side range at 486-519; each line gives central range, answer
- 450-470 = 0.1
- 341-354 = 5.8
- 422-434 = 0.2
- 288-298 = -0.3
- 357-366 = 2.8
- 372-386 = 0.5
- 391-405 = 0.4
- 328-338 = 1.7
